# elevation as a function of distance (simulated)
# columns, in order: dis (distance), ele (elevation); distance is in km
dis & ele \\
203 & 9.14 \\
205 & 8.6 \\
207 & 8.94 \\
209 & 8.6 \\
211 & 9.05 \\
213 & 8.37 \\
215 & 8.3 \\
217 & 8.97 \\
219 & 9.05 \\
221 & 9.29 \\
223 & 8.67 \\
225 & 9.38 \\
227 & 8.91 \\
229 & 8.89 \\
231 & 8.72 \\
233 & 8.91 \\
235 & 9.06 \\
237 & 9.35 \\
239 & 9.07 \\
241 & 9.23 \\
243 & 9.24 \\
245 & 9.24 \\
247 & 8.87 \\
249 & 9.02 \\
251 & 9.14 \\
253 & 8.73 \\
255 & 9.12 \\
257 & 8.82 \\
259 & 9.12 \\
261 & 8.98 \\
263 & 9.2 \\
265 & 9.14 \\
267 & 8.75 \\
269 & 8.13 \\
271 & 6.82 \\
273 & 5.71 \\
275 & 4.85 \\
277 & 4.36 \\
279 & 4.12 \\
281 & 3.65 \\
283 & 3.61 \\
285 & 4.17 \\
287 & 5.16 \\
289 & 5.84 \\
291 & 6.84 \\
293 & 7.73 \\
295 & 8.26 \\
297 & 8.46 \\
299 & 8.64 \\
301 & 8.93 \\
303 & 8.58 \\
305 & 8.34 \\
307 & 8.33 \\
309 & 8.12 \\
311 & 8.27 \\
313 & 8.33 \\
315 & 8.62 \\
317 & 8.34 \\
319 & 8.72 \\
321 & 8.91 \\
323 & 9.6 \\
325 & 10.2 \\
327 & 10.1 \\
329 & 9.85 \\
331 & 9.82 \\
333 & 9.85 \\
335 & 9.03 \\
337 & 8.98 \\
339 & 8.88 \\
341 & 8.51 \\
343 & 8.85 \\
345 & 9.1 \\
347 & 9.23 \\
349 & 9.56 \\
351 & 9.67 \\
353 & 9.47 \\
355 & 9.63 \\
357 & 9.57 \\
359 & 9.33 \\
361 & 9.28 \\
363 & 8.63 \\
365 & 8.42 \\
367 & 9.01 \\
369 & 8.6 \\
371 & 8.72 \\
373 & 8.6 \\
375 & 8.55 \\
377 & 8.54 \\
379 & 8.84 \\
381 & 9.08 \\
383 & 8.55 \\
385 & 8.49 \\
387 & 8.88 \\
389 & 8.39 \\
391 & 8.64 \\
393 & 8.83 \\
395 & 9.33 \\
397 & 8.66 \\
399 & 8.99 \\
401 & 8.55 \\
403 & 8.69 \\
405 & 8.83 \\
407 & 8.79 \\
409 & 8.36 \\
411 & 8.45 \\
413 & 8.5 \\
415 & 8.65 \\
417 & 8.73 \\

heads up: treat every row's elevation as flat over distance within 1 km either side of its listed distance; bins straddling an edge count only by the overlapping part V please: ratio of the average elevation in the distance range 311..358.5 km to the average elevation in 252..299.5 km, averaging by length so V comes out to 1.32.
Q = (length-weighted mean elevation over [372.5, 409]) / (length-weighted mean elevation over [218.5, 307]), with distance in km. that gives 1.10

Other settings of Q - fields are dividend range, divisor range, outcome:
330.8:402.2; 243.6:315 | 1.19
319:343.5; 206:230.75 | 1.06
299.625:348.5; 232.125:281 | 1.11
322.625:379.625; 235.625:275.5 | 1.07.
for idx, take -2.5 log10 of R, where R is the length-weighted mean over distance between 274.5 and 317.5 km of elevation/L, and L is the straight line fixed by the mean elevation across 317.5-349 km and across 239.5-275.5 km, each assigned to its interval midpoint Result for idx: 0.28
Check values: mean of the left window 8.51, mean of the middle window 6.9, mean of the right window 9.3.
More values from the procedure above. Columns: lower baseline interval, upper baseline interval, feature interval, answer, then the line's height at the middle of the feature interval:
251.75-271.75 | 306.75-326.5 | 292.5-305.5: 0.04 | 8.77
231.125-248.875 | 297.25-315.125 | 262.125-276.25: 0.18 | 8.81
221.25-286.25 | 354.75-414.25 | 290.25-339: -0.06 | 8.32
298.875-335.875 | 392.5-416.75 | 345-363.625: -0.06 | 8.87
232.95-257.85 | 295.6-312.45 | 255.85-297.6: 0.28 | 8.74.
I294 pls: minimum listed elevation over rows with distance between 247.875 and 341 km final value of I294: 3.61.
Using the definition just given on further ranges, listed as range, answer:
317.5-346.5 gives 8.51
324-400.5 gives 8.39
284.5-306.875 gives 4.17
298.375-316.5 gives 8.12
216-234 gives 8.67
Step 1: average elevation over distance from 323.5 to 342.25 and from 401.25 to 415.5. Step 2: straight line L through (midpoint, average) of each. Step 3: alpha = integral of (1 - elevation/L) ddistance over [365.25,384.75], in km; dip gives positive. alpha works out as 0.6 km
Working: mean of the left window 9.46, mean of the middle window 8.7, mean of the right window 8.61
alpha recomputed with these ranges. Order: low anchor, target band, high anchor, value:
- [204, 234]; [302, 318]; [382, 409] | 0.76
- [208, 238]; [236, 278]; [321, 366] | 3.21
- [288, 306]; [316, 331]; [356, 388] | -2.09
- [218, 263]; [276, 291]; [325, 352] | 7.53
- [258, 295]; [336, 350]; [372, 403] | -2.11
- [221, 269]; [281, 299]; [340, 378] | 5.53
